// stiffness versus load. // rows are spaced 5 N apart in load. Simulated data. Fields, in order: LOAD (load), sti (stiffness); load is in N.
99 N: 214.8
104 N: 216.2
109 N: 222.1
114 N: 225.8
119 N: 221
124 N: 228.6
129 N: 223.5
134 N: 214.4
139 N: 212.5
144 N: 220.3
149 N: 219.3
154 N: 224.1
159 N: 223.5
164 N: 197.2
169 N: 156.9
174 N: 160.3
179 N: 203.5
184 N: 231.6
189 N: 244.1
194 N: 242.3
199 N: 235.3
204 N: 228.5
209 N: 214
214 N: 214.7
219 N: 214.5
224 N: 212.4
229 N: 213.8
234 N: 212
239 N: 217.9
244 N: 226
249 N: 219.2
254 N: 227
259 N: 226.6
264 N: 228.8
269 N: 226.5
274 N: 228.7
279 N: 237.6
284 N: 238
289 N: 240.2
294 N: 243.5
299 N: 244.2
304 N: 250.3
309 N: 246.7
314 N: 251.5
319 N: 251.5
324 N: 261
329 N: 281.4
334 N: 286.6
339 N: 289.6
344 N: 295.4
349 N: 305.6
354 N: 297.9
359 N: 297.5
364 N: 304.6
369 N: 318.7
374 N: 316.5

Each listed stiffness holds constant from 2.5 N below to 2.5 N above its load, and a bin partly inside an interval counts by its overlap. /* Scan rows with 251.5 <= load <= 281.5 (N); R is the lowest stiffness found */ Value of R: 226.5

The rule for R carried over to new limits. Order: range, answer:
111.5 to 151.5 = 212.5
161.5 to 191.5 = 156.9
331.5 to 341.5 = 286.6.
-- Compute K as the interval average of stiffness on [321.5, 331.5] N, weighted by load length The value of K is 271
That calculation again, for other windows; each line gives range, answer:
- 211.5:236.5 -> 213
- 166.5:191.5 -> 199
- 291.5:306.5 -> 246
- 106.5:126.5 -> 224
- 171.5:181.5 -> 182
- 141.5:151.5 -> 220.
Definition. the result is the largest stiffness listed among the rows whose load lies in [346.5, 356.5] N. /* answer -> 305.6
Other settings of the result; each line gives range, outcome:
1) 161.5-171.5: 197.2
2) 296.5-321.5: 251.5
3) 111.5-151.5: 228.6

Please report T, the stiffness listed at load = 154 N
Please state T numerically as 224.1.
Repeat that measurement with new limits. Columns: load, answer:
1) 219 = 214.5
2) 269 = 226.5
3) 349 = 305.6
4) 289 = 240.2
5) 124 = 228.6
